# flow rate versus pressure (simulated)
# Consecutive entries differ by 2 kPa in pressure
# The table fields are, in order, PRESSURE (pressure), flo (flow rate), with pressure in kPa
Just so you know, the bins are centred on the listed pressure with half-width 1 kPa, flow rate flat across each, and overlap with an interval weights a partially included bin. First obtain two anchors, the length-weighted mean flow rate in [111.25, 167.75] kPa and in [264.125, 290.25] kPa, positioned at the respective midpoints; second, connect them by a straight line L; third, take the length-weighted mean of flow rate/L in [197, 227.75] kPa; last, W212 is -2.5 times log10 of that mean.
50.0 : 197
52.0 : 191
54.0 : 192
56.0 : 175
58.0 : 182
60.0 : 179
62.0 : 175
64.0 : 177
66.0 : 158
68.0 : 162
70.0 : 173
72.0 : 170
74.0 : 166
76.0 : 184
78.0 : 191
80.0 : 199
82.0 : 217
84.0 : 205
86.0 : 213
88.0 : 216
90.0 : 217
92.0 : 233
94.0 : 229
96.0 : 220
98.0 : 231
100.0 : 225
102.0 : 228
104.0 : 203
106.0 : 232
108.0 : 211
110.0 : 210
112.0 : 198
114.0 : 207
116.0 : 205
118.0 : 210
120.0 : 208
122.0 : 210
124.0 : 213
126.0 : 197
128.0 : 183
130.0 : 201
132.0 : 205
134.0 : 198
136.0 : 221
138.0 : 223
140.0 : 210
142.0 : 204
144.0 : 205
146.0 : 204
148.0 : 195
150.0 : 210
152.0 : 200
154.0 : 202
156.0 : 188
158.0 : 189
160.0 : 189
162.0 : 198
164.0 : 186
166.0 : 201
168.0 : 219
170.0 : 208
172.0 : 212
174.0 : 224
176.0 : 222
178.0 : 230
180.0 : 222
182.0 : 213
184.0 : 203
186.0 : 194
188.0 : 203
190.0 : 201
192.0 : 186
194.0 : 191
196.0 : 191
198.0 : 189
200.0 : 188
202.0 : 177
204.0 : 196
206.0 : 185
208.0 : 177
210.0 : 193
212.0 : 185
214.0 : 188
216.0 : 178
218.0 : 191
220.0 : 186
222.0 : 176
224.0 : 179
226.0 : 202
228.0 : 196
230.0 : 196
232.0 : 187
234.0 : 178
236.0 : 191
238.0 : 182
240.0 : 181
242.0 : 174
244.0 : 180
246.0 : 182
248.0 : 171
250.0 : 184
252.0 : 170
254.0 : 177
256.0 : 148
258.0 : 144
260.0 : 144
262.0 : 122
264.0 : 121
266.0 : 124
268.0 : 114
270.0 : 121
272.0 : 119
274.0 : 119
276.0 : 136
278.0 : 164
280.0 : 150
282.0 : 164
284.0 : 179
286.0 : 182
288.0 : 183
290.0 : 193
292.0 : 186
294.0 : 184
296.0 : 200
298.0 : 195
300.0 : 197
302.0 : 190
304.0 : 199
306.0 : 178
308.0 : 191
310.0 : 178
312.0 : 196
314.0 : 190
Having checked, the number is -0.08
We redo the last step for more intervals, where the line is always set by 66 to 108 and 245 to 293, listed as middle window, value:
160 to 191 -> -0.159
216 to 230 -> -0.131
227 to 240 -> -0.147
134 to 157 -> -0.093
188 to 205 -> -0.098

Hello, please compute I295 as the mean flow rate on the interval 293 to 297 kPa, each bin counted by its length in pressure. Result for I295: 192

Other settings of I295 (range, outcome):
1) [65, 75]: 166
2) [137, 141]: 216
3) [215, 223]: 183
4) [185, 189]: 198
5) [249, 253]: 177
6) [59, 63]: 177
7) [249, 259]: 165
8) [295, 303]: 196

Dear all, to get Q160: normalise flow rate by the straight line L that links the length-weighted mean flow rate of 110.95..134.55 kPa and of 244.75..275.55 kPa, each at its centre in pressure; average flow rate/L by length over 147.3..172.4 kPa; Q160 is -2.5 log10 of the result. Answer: -0.070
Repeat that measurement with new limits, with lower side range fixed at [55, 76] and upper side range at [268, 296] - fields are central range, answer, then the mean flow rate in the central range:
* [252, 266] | 0.128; 143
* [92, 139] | -0.244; 212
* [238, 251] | -0.108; 179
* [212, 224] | -0.125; 184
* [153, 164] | -0.155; 193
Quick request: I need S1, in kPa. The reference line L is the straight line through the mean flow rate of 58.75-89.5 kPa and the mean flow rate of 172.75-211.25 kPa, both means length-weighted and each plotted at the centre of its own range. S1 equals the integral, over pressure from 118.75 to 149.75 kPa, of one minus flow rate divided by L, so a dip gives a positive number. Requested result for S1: -2.01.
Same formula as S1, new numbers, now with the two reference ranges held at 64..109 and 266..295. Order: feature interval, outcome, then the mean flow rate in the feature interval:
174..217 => -4.8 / 196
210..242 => -3.3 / 186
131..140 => -1.0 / 212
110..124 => -0.8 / 207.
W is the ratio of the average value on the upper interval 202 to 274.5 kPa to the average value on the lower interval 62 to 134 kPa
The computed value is 0.8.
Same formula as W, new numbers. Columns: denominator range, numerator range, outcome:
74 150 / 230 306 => 0.80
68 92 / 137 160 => 1.03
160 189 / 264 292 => 0.72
